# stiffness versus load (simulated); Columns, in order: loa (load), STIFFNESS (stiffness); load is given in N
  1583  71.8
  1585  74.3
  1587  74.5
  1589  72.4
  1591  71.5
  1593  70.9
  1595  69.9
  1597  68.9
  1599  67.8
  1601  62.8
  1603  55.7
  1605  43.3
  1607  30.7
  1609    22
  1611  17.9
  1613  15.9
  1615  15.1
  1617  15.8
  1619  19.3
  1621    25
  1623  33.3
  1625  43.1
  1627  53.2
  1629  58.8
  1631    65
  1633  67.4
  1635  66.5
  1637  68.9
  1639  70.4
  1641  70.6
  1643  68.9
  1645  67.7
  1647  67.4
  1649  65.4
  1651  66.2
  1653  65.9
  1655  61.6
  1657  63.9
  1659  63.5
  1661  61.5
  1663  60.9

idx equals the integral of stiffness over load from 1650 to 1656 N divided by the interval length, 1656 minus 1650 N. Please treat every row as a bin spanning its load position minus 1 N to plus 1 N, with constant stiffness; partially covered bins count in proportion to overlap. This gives 64.6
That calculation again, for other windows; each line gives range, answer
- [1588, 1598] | 70.7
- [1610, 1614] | 16.9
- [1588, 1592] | 72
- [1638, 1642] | 70.5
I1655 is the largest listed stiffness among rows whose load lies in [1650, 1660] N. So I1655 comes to 66.2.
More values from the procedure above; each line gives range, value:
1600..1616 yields 62.8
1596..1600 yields 68.9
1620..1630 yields 58.8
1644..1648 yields 67.7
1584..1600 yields 74.5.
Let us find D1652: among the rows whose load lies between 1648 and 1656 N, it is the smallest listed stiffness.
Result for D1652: 61.6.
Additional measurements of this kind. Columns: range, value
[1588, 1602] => 62.8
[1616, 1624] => 15.8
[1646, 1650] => 65.4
